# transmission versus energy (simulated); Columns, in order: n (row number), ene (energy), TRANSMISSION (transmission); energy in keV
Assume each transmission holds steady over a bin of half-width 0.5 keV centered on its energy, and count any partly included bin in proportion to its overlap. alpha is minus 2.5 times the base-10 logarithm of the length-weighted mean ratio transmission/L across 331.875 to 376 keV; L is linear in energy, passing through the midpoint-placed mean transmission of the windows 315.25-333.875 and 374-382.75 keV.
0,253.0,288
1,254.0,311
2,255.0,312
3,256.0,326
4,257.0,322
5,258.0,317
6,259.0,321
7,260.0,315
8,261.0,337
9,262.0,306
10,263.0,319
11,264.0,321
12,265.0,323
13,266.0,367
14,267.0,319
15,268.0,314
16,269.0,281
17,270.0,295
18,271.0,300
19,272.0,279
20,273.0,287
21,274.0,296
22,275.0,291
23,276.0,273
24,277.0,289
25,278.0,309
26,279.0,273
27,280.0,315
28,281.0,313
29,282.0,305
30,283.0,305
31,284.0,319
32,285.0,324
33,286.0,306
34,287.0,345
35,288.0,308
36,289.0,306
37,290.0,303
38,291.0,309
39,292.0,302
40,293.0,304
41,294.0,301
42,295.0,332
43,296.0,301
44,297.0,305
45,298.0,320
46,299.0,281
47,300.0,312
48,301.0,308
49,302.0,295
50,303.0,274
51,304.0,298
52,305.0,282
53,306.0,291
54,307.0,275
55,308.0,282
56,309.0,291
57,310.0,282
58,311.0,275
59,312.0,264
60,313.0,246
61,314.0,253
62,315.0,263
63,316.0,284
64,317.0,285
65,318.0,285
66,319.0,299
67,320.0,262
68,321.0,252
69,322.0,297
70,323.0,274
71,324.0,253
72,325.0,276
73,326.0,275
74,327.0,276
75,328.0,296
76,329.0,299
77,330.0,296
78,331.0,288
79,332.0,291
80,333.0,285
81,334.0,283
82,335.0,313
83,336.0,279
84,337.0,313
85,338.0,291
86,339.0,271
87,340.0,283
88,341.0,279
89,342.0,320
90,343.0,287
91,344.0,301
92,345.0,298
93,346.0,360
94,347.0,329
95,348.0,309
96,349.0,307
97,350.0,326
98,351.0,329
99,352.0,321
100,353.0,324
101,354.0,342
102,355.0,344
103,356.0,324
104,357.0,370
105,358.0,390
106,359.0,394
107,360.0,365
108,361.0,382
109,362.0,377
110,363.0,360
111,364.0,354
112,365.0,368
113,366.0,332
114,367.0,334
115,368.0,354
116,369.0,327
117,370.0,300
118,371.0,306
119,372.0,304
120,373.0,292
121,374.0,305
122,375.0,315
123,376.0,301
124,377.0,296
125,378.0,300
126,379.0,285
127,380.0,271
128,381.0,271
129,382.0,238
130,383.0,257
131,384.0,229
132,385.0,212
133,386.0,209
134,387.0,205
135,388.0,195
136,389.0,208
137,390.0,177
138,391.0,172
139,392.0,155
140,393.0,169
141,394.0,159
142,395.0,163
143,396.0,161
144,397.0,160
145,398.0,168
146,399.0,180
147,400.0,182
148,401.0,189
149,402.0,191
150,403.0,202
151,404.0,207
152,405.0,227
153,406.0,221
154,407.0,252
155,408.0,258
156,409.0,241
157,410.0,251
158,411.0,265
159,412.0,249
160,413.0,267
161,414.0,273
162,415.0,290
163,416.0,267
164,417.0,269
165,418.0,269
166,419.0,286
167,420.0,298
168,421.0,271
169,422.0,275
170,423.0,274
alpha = -0.14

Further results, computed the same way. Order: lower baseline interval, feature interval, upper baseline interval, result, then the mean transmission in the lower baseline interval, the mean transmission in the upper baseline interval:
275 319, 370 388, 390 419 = -0.14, 295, 217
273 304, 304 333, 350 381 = 0.13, 304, 331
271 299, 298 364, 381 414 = -0.15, 304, 209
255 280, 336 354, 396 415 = -0.19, 308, 222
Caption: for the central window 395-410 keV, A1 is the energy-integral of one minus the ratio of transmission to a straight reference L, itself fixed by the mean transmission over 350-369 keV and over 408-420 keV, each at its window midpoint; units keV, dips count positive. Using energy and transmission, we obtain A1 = 4.3 keV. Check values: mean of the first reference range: 352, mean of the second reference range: 267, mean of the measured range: 203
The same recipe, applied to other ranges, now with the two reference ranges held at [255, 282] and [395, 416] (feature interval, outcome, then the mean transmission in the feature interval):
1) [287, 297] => -0.5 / 309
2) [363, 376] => -4.3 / 325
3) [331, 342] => -1.0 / 290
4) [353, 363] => -4.4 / 363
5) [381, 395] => 2.0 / 200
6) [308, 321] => 0.3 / 274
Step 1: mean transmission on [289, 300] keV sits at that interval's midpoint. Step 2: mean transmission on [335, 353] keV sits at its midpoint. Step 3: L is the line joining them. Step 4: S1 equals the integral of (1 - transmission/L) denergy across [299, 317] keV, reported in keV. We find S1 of 1.49 keV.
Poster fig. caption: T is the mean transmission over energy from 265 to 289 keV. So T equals 305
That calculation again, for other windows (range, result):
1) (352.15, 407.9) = 267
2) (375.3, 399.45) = 215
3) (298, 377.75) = 305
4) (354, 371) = 353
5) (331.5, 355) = 307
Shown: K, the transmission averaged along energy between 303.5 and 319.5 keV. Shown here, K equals 278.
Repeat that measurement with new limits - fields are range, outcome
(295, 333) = 284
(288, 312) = 296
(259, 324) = 297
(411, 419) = 270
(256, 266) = 323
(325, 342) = 289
